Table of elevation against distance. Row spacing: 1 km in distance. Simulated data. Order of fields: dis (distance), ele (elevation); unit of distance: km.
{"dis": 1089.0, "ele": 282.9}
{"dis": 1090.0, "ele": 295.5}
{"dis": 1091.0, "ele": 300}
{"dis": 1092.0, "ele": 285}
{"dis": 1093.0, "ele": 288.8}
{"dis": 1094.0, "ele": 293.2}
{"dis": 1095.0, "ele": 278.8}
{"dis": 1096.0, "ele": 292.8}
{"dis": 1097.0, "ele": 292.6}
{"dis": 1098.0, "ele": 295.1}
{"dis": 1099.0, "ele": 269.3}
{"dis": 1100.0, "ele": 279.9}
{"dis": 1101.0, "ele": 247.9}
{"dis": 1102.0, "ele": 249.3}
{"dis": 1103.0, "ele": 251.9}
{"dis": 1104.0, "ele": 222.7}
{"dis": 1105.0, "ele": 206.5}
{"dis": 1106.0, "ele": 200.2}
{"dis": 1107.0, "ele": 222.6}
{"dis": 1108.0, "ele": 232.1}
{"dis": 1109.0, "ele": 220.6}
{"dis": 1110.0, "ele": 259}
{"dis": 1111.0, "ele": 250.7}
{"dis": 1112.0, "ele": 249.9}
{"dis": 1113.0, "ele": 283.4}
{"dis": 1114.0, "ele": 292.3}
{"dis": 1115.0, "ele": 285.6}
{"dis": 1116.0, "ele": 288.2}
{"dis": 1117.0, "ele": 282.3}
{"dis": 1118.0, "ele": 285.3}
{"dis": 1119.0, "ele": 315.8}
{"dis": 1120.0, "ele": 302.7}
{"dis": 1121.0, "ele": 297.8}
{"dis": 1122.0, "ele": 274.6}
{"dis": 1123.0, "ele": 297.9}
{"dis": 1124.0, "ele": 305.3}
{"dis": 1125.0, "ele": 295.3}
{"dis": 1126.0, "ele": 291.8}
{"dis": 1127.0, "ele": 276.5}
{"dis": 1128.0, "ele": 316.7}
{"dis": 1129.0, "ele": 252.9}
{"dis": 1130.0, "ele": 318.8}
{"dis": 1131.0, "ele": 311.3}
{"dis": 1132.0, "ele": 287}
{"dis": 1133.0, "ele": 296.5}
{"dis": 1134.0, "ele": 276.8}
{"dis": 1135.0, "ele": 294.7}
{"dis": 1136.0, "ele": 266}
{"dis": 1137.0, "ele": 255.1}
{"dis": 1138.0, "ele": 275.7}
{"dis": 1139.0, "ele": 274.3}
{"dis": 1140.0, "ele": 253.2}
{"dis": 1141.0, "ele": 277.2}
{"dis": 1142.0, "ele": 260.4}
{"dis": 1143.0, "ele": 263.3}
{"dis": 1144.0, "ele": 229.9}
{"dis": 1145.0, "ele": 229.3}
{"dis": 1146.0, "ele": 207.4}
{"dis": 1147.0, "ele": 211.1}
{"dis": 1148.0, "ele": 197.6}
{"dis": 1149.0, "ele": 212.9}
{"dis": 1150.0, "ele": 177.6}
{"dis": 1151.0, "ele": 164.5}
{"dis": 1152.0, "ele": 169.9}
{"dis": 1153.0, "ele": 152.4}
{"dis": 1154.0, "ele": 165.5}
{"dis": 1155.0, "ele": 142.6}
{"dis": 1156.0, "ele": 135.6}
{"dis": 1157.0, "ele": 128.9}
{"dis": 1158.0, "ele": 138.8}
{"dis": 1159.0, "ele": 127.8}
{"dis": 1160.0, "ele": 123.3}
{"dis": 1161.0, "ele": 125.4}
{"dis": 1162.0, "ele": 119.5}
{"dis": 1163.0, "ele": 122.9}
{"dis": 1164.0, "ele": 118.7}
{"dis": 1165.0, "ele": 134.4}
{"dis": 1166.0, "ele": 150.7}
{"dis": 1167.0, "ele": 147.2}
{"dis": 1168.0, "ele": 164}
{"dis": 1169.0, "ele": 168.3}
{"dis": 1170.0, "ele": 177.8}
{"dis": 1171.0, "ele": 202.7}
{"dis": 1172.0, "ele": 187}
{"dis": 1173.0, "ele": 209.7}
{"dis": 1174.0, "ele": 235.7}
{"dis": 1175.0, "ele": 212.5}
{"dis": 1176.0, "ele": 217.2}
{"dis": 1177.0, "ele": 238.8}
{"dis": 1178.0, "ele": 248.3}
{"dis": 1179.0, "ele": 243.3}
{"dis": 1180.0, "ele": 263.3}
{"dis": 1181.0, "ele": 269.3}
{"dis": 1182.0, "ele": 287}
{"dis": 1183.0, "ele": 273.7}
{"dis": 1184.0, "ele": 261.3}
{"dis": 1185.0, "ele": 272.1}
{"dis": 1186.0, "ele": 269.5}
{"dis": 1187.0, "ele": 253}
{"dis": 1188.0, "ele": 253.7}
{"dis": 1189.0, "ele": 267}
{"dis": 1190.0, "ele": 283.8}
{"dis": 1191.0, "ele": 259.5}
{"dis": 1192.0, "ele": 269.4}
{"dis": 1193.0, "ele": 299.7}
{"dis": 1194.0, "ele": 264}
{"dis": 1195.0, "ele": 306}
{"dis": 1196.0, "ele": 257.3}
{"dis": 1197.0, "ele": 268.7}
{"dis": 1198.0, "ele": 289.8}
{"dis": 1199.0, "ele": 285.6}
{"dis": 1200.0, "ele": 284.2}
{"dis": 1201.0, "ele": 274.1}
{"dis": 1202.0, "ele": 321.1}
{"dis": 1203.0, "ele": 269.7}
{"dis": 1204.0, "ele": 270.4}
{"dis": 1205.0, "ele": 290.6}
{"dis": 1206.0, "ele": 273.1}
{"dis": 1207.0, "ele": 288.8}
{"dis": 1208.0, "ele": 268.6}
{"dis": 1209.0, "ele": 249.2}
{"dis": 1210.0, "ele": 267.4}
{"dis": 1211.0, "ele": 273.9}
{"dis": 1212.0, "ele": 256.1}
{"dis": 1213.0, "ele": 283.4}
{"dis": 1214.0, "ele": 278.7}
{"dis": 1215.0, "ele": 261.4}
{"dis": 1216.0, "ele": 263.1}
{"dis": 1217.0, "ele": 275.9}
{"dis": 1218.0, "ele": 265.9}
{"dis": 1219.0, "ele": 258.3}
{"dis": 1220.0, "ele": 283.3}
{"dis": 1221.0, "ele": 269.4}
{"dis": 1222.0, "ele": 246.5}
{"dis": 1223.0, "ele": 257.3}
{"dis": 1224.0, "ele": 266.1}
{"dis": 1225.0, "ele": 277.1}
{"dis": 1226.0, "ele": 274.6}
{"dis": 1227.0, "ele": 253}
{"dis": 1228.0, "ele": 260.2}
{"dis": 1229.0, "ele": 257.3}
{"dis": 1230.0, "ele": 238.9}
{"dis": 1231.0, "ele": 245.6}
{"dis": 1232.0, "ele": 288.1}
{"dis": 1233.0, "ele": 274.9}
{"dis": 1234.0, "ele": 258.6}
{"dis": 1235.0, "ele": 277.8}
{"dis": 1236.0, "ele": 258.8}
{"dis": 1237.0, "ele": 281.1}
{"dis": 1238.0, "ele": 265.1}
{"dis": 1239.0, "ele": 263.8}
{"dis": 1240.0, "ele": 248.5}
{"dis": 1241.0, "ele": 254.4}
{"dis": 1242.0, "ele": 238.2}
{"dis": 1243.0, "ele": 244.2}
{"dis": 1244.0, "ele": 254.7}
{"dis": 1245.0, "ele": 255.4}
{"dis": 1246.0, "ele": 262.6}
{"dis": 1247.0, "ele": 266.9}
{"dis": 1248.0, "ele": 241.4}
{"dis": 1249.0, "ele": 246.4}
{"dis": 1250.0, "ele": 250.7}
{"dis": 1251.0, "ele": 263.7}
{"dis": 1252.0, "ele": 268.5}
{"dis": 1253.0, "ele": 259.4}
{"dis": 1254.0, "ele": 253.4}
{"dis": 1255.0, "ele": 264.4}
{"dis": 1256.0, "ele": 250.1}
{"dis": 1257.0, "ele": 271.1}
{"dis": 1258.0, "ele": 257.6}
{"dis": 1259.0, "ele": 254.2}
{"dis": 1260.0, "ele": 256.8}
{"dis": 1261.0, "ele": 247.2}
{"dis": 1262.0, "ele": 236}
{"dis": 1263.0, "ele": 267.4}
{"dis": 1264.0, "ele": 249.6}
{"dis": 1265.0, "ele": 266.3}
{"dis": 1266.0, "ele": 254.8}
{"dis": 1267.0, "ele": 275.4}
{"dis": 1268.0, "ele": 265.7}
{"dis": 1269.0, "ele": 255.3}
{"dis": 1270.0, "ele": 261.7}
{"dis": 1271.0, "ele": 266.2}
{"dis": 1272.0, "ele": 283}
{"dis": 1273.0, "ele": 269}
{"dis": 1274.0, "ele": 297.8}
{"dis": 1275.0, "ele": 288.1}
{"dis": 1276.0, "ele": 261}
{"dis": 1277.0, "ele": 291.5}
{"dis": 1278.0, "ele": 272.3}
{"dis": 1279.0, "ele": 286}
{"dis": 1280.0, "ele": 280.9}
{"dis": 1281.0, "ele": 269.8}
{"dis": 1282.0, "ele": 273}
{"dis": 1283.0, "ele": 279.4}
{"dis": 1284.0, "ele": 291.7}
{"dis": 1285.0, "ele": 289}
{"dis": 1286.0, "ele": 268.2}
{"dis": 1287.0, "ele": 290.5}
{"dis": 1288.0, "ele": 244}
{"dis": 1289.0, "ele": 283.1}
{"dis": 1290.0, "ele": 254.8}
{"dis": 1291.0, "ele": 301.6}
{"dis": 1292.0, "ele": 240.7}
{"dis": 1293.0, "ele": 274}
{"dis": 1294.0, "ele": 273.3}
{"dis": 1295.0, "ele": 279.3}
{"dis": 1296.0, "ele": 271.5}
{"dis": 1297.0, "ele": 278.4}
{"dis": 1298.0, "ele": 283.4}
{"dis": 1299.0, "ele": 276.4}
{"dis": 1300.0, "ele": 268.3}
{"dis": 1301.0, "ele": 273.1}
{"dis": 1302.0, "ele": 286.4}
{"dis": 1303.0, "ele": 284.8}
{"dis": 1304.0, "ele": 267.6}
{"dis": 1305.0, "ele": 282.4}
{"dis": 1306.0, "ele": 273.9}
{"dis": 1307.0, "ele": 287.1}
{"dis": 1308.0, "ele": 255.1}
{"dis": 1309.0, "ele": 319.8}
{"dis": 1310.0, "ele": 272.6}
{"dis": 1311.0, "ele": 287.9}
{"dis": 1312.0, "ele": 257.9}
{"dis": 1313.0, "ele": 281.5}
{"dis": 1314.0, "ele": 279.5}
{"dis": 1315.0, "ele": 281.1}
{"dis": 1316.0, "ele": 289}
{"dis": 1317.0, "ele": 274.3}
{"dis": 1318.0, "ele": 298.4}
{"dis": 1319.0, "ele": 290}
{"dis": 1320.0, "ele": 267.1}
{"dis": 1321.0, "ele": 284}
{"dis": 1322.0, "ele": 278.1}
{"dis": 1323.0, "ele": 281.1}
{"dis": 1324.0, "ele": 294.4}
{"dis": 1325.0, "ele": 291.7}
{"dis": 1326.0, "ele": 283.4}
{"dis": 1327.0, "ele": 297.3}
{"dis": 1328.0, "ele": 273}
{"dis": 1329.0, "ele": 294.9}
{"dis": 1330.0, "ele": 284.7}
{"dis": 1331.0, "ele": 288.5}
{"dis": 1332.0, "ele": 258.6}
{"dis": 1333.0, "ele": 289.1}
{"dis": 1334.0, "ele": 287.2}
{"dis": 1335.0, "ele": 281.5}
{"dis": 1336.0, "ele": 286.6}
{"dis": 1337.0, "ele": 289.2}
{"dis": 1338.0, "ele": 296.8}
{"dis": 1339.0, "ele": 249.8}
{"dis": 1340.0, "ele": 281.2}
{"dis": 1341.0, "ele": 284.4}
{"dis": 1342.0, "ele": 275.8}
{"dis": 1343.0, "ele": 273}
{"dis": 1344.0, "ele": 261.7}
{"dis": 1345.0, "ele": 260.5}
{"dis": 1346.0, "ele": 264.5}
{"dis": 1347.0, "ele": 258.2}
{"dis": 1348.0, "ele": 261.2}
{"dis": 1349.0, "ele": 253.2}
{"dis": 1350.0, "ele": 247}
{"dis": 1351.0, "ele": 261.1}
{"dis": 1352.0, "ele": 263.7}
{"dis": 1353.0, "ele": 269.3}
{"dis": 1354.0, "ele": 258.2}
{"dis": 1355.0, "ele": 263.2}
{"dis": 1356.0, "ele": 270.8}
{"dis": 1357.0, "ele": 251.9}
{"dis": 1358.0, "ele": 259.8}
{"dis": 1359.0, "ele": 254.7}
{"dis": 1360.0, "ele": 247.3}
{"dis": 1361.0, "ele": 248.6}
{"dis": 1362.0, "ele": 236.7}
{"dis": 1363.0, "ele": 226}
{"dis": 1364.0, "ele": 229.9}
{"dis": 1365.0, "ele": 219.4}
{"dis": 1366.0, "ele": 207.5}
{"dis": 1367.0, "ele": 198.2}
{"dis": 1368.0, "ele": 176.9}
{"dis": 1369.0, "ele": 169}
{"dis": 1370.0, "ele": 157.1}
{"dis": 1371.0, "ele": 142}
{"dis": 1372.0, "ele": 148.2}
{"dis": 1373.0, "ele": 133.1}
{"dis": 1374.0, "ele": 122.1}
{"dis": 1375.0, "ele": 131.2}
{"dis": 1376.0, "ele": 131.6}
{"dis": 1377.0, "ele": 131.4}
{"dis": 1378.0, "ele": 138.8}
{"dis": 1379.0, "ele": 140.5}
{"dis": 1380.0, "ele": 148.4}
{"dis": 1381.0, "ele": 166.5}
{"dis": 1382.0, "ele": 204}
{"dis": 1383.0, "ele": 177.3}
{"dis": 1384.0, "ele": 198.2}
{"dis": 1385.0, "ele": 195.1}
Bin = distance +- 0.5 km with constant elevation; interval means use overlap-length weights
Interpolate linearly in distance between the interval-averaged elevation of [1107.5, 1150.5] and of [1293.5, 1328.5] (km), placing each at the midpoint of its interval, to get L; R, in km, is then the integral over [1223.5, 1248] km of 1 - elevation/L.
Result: 1.3 km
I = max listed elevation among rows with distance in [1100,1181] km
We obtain 318.8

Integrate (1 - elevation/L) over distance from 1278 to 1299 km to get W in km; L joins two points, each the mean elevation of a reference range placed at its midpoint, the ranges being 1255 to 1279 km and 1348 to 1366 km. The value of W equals -1.1 km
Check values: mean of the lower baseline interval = 266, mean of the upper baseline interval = 250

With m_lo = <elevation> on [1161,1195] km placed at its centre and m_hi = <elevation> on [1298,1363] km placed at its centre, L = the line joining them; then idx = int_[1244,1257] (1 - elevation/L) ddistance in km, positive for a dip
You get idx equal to -0.6 km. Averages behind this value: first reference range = 222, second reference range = 274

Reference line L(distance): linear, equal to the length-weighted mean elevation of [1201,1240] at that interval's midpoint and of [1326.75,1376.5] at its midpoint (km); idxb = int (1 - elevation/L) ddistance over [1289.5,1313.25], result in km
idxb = -2.3 km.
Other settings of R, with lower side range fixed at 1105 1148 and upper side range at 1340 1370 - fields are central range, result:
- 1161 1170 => 4.2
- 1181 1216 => -1.7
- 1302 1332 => -4.0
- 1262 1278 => -0.9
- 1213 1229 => -0.4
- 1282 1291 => -0.8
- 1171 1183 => 1.2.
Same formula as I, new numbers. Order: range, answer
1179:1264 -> 321.1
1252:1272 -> 283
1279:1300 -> 301.6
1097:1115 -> 295.1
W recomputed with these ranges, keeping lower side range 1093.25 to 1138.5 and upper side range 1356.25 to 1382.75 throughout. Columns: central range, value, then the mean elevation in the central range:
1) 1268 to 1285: -4.54 km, 277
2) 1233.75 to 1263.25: -3.75 km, 257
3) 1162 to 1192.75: 3.80 km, 221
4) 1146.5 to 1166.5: 8.41 km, 151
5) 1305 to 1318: -4.69 km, 281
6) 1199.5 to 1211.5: -1.70 km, 278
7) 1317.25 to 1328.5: -4.60 km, 285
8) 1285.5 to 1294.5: -2.37 km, 270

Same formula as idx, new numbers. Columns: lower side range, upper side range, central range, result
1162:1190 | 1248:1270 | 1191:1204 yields -3.1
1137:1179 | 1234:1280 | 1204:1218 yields -2.6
